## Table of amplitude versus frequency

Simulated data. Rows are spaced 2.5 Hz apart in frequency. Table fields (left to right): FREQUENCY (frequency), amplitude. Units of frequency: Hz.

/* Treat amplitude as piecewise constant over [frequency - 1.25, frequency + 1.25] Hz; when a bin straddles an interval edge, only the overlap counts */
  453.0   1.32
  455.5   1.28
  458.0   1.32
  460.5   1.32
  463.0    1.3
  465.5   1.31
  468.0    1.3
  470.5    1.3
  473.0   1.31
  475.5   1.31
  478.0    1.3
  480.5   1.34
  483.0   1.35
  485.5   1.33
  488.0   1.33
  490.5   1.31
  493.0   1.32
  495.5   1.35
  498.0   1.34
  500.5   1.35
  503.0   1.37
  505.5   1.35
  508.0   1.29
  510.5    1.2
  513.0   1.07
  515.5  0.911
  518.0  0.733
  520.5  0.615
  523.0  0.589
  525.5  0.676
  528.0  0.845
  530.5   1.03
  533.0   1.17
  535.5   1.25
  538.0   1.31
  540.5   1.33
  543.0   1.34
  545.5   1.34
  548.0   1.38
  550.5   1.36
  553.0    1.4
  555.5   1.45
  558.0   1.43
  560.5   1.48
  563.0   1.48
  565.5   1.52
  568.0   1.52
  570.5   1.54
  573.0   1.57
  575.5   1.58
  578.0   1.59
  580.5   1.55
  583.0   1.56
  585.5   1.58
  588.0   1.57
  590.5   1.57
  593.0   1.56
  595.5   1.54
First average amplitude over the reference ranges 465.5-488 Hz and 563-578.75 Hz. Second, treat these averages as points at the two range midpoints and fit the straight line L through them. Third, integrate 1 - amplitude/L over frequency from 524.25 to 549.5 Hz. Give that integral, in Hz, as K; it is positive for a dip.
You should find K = 5.1 Hz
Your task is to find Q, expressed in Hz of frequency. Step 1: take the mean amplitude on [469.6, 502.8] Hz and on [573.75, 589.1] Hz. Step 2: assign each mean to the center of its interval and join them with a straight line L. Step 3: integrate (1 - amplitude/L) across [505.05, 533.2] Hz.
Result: 9.42 Hz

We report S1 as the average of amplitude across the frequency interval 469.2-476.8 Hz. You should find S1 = 1.31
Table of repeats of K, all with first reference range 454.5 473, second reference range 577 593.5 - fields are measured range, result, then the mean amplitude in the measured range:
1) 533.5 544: 1.22 Hz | 1.3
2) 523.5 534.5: 4.05 Hz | 0.914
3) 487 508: 0.63 Hz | 1.34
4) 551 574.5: 0.55 Hz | 1.48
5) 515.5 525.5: 5.22 Hz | 0.683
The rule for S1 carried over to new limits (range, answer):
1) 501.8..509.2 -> 1.34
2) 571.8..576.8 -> 1.58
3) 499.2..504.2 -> 1.36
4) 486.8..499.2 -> 1.33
